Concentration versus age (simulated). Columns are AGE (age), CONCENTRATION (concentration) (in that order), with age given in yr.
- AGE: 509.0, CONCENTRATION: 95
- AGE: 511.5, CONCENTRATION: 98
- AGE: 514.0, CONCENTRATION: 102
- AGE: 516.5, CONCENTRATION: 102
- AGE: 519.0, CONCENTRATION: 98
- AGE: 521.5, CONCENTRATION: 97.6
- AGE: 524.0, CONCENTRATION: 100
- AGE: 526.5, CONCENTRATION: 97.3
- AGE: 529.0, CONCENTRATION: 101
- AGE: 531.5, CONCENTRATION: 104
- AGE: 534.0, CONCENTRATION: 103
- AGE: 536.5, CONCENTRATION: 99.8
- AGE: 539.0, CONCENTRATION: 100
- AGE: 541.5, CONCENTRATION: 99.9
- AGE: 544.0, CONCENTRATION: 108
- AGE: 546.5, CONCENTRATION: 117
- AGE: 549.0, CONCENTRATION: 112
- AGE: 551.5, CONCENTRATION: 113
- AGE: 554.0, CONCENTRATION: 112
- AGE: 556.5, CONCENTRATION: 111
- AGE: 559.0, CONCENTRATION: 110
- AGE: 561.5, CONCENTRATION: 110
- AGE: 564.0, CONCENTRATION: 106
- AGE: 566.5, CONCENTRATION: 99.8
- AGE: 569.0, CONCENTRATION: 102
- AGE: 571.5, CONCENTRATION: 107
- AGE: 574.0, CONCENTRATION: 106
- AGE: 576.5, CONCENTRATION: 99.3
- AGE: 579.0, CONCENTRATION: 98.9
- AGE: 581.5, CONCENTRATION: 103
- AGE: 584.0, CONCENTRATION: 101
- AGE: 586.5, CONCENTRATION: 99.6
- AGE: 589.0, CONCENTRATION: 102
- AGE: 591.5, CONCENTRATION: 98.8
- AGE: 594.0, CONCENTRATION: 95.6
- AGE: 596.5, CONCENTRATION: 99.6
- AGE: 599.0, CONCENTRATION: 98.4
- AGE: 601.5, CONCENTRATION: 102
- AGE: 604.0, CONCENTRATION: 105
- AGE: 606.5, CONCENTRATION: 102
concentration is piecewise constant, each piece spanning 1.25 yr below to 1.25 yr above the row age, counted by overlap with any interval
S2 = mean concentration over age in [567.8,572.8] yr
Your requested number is 105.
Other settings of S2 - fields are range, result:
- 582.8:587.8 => 100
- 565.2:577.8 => 103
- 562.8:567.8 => 103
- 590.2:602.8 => 98.9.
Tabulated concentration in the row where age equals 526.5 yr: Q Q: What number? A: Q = 97.3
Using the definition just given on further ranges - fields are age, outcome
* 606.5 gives 102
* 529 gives 101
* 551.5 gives 113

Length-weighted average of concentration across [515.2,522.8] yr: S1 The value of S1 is 99.2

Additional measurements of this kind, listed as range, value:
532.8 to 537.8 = 101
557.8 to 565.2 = 109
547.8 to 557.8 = 112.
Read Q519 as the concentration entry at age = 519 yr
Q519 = 98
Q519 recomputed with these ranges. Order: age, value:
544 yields 108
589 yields 102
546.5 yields 117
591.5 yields 98.8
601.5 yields 102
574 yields 106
